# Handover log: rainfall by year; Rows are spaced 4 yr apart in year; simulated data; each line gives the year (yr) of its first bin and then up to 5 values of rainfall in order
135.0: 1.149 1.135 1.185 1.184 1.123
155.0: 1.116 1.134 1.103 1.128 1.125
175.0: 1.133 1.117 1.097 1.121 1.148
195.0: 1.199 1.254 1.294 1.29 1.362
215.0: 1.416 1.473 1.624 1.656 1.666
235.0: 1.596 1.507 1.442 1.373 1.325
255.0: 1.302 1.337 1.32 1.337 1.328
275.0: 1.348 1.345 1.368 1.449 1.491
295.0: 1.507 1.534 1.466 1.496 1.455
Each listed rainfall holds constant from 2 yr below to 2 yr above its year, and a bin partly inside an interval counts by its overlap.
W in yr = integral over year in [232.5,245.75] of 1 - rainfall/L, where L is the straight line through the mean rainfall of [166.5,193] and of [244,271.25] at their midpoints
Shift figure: -2.35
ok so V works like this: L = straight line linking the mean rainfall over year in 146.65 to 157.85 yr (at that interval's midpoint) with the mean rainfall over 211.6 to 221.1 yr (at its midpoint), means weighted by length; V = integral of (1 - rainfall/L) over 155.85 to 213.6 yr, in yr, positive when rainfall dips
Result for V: 4.8 yr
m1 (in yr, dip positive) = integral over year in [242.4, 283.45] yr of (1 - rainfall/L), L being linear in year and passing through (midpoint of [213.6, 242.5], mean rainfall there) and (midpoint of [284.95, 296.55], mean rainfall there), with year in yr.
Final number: 4.7 yr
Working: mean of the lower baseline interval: 1.56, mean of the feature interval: 1.34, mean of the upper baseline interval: 1.48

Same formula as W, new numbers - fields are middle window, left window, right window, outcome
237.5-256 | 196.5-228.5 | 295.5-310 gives 0.7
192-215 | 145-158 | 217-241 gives 2.5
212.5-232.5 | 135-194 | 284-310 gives -4.2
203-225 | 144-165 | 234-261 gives -1.9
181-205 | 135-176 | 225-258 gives 1.9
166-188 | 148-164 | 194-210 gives 1.3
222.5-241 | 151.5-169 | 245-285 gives -5.0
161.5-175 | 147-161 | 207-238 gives 1.0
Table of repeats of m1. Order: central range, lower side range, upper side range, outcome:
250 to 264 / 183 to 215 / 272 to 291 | 0.2 yr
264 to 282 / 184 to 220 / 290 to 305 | 1.3 yr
